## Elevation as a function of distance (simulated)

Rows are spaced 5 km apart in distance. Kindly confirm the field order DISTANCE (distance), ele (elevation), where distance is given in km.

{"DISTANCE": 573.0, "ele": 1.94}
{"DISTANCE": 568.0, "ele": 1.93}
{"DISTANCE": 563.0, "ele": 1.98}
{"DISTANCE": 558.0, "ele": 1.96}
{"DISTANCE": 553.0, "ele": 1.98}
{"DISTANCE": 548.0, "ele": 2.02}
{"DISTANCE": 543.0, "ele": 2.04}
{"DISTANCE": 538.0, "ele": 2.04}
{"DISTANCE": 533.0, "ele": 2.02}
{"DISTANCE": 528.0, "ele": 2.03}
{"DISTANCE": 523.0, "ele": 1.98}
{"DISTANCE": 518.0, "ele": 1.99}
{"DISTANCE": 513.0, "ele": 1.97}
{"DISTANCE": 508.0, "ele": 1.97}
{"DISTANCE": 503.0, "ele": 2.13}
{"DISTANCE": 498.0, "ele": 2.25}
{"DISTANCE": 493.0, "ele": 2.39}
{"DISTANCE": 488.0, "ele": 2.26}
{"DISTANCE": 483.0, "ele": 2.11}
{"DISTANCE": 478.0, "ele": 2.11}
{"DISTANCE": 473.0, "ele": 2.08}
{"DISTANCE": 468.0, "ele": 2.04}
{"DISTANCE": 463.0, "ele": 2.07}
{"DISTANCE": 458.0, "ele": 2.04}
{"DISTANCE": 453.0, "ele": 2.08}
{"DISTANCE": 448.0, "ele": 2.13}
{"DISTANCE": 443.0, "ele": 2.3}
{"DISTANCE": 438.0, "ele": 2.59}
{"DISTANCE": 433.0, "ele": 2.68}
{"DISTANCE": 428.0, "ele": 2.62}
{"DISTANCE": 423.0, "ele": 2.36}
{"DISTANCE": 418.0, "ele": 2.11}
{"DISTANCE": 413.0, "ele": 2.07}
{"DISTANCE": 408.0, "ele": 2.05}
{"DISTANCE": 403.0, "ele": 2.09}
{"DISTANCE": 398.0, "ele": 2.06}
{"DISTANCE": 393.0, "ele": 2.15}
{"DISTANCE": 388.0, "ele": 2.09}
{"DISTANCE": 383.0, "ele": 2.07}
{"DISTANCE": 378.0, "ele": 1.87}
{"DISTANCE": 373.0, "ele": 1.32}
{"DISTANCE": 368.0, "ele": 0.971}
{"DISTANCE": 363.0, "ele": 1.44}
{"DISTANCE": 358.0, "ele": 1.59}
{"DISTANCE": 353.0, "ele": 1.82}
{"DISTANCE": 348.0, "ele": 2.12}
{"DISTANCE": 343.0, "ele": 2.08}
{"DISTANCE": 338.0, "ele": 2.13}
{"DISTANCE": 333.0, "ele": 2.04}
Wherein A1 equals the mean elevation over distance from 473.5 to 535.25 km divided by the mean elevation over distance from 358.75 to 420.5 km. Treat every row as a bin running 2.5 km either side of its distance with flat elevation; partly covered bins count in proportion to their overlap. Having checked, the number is 1.1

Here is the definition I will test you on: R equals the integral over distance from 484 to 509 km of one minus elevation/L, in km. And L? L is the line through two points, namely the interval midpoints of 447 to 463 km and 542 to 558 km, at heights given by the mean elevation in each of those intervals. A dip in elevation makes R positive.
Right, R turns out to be -2.00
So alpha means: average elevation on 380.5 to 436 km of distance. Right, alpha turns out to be 2.22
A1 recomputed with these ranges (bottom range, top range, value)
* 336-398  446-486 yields 1.15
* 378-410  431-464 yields 1.10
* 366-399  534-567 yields 1.12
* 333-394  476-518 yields 1.19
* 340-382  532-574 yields 1.19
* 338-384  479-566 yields 1.21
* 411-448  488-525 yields 0.89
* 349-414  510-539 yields 1.10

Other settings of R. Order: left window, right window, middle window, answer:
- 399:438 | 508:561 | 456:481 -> 1.1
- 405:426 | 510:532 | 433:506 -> -4.4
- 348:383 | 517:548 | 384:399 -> -4.1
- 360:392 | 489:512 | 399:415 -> -2.6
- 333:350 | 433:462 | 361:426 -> 8.2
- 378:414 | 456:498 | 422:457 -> -4.5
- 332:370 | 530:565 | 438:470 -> -4.3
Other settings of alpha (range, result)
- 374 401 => 2.01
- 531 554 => 2.02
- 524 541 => 2.03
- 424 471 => 2.28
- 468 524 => 2.11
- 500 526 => 2.01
